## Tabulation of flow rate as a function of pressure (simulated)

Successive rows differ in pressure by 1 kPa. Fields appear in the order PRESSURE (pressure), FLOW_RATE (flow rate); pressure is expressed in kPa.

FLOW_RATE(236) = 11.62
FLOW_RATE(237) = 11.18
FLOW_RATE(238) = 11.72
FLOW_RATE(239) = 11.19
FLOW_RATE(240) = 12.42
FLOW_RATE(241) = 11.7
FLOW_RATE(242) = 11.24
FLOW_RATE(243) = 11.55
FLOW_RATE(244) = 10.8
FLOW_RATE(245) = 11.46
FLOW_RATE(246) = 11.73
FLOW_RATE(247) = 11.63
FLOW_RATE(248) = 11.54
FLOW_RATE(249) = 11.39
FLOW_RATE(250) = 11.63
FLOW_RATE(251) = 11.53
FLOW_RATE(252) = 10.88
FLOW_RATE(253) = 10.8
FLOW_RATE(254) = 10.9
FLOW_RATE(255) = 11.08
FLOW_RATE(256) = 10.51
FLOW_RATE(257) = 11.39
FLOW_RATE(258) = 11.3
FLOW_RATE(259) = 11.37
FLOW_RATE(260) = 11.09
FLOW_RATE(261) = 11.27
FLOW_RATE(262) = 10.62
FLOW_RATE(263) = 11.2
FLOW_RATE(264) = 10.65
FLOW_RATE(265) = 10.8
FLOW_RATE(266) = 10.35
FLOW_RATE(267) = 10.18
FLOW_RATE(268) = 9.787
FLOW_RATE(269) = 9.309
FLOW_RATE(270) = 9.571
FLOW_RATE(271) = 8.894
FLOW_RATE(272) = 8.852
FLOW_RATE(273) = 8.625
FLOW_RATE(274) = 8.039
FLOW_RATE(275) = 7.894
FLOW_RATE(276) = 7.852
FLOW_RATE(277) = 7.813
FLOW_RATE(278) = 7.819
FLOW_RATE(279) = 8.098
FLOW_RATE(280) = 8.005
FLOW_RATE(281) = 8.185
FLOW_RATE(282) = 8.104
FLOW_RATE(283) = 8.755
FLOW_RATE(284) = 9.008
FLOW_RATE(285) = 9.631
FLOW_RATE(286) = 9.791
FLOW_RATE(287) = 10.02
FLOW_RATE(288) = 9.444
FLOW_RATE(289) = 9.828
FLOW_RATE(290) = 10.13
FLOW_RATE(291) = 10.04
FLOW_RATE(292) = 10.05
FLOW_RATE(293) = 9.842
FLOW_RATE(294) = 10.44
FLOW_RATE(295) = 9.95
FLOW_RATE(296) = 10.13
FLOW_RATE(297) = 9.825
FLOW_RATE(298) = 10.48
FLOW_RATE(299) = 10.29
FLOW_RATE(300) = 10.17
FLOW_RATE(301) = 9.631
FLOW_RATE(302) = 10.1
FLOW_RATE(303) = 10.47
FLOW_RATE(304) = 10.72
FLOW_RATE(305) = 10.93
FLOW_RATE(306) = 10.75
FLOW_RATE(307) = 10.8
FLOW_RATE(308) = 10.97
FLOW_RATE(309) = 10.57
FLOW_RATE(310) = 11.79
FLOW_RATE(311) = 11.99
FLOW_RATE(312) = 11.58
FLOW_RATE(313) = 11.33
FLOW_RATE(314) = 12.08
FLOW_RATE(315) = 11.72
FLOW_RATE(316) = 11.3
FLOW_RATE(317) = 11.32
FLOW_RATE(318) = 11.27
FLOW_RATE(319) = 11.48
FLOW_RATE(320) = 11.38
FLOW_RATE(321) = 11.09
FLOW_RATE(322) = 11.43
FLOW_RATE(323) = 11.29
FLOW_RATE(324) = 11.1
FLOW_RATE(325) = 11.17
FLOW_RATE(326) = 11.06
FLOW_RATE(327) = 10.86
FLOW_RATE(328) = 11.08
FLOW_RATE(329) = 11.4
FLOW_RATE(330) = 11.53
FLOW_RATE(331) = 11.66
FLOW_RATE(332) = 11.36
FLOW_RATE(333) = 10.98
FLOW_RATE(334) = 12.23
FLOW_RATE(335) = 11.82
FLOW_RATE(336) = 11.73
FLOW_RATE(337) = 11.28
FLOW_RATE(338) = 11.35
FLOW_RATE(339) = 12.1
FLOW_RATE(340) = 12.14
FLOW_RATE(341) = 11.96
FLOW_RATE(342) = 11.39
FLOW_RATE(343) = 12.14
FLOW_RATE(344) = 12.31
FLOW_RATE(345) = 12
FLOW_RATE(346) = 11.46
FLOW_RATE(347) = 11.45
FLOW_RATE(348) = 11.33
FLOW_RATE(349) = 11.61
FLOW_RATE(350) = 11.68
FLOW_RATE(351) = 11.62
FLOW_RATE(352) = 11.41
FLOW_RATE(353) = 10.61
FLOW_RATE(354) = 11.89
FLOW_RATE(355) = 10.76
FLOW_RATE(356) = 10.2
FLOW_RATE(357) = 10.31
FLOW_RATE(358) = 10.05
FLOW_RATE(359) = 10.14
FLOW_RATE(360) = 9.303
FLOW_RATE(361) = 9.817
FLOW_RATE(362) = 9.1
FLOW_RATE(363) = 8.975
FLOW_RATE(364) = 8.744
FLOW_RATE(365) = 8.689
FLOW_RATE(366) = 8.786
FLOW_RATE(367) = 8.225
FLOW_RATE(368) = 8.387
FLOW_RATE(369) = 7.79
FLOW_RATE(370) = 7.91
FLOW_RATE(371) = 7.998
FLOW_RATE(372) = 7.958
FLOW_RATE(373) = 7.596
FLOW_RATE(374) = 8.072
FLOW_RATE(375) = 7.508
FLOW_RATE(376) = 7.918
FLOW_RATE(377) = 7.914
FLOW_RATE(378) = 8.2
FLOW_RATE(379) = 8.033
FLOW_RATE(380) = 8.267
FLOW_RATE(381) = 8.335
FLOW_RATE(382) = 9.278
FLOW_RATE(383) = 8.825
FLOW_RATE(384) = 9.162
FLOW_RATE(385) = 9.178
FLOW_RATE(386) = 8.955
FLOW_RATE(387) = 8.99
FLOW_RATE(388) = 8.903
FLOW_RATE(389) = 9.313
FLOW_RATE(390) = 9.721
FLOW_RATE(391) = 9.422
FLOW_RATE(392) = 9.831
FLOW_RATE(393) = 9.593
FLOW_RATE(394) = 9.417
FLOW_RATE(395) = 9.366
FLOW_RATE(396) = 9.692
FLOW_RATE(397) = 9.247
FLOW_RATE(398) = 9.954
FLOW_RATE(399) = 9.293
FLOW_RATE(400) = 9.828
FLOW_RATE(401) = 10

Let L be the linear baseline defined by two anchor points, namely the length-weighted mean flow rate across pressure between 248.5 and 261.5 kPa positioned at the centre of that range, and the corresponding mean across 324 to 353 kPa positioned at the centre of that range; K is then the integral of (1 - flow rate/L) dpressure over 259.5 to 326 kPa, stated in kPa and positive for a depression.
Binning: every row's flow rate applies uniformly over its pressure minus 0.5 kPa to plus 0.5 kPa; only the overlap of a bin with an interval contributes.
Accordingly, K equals 7.0 kPa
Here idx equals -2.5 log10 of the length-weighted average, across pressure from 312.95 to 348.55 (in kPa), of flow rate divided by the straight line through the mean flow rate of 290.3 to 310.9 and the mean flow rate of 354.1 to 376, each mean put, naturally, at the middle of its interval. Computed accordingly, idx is -0.19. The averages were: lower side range 10.4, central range 11.5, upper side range 8.91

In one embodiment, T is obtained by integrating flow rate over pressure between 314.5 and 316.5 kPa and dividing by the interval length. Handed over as 11.5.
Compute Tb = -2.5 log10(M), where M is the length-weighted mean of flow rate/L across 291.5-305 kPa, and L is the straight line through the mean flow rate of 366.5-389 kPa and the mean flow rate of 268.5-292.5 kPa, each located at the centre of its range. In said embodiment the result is -0.16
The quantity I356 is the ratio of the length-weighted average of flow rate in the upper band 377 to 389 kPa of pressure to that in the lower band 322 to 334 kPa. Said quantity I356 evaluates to 0.8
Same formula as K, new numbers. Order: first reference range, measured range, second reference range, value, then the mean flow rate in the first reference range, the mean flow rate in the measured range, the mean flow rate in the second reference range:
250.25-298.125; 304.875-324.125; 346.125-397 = -3.4 kPa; 9.8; 11.3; 9.34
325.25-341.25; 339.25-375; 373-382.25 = -1.3 kPa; 11.5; 10.1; 8.11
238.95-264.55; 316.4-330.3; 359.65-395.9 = -2.0 kPa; 11.3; 11.2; 8.72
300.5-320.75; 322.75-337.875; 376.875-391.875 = -1.2 kPa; 11.1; 11.4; 8.88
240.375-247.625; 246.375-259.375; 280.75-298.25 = -0.1 kPa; 11.5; 11.2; 9.66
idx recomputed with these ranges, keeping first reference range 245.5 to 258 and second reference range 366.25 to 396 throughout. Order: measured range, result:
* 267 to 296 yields 0.17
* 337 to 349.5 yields -0.24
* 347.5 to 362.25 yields -0.16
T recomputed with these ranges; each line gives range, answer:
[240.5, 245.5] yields 11.3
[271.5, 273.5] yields 8.74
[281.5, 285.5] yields 8.87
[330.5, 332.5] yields 11.5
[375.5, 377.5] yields 7.92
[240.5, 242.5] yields 11.5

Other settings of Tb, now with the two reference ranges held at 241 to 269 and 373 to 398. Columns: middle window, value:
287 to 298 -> 0.045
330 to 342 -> -0.201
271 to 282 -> 0.294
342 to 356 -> -0.210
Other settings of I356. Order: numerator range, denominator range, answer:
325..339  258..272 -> 1.10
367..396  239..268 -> 0.78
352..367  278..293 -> 1.07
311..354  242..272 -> 1.06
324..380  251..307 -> 1.04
